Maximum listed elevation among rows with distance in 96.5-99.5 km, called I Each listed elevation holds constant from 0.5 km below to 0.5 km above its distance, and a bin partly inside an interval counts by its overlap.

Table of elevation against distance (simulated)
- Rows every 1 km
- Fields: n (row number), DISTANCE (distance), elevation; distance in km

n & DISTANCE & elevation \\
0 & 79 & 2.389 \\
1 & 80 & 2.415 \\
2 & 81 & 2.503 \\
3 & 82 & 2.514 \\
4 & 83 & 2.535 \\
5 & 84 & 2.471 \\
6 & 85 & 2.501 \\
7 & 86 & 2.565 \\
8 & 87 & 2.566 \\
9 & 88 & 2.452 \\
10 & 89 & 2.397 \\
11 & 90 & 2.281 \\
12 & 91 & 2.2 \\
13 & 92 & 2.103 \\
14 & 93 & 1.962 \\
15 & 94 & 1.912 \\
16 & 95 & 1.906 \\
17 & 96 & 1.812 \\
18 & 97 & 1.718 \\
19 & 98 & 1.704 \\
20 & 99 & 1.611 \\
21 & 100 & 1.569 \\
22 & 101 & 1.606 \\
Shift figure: 1.718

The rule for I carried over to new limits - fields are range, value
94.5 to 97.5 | 1.906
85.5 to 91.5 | 2.566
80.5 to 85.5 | 2.535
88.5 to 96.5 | 2.397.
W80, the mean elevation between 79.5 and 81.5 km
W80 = 2.46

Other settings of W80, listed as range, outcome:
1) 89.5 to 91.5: 2.24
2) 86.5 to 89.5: 2.47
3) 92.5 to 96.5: 1.9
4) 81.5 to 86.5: 2.52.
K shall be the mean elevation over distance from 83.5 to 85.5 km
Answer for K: 2.49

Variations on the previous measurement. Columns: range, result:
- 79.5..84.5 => 2.49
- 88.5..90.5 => 2.34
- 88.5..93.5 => 2.19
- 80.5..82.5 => 2.51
